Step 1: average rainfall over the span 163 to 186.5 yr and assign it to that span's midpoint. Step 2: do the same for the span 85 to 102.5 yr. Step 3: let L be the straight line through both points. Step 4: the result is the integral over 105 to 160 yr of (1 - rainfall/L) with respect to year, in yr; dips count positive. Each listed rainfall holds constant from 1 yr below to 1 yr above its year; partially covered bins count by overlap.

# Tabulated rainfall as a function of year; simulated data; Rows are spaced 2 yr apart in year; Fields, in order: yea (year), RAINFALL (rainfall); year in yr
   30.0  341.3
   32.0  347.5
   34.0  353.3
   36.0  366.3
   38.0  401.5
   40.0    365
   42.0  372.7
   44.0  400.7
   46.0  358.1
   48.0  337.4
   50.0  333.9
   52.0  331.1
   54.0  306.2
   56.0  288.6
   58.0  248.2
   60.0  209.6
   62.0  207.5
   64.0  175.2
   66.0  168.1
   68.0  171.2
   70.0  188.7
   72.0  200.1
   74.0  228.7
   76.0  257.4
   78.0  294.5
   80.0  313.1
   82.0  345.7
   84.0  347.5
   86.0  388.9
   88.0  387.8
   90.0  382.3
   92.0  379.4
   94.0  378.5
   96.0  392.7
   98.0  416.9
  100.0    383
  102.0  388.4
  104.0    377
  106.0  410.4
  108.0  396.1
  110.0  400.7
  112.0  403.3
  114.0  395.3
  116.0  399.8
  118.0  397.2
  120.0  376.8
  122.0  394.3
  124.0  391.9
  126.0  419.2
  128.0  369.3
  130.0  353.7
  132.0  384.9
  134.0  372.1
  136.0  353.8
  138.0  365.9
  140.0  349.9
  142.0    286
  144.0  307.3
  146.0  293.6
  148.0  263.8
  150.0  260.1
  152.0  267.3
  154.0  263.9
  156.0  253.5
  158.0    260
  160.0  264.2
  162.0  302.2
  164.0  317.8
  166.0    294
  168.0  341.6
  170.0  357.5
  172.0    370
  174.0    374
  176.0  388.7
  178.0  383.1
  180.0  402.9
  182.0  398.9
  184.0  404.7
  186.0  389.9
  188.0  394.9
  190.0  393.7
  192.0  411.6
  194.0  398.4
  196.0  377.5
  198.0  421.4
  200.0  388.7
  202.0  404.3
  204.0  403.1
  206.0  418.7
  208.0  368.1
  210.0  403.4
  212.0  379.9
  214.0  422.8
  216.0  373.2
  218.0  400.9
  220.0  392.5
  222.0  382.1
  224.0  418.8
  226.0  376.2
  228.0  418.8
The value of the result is 4.8 yr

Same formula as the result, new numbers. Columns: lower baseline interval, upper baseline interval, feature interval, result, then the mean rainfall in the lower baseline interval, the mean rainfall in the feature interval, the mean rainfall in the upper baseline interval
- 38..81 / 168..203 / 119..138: -2.2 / 277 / 379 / 390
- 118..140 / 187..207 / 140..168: 7.4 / 378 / 284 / 401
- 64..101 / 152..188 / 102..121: -4.5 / 309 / 395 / 339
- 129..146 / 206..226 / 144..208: 3.4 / 344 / 350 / 394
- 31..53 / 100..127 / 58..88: 9.8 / 361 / 254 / 396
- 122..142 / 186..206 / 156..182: 3.4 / 370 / 337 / 400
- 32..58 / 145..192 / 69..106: 0.5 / 347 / 338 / 334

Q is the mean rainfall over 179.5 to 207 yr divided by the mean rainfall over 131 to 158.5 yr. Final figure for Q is 1.31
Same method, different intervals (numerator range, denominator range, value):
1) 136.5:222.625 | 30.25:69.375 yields 1.18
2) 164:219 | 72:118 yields 1.06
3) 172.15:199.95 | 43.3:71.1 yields 1.49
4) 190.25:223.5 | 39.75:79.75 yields 1.46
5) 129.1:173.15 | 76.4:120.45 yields 0.83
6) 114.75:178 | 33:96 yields 1.09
